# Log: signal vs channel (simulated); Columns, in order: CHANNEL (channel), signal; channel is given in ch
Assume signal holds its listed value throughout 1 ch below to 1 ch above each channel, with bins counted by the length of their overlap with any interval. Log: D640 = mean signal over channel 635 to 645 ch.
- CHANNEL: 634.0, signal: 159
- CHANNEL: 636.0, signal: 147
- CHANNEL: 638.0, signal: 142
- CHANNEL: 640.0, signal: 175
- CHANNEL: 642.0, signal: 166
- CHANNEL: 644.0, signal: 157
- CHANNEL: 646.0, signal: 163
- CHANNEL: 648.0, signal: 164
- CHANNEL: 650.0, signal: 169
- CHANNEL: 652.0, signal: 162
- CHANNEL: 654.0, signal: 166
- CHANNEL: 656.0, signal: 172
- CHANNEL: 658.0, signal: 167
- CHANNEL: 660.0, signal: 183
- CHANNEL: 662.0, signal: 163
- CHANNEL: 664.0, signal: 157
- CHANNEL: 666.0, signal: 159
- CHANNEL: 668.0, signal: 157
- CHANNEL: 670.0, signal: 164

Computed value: 157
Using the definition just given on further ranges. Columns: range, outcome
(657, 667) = 166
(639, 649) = 165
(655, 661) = 174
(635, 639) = 144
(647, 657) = 167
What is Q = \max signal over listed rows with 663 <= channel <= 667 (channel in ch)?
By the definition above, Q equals 159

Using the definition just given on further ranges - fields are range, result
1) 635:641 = 175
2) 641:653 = 169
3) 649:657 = 172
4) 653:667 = 183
